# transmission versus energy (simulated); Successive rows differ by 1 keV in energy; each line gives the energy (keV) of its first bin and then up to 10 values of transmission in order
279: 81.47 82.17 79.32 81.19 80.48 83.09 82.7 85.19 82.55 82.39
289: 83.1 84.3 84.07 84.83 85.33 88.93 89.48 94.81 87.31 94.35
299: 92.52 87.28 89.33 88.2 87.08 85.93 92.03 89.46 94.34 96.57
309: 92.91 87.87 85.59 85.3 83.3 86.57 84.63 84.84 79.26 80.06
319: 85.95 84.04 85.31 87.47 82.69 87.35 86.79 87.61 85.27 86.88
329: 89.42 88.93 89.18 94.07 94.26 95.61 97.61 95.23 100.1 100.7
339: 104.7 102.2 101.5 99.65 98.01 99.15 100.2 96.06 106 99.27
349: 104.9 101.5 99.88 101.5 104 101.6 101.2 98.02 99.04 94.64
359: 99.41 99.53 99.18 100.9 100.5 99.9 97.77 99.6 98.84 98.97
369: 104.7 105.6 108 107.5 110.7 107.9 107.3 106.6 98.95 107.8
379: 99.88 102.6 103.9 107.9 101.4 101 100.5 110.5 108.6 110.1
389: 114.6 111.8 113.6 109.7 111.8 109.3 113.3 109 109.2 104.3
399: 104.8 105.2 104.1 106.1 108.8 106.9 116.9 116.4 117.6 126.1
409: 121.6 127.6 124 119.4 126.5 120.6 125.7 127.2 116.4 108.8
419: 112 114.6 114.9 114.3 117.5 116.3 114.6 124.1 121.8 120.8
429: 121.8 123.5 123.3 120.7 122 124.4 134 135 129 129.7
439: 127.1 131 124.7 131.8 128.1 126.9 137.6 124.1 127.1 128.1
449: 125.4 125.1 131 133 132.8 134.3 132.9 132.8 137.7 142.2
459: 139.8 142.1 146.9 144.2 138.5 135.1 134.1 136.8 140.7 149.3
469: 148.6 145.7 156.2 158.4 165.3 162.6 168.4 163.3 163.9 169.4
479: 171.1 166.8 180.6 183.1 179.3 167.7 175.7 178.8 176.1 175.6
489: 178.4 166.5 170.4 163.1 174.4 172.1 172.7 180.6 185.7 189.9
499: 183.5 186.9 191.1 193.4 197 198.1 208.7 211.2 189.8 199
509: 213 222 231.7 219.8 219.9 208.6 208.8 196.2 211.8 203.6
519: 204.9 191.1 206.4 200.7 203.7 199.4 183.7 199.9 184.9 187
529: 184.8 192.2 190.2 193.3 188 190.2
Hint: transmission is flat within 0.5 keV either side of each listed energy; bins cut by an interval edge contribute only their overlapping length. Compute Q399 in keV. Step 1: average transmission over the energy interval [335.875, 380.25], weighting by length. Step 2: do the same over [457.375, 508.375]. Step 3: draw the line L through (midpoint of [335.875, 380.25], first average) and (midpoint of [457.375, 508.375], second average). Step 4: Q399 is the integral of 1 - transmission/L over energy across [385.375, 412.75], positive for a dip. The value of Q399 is 2.4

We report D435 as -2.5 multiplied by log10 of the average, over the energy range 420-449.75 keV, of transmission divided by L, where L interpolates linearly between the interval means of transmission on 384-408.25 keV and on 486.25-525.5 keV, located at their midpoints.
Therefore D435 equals 0.12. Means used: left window 110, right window 195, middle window 125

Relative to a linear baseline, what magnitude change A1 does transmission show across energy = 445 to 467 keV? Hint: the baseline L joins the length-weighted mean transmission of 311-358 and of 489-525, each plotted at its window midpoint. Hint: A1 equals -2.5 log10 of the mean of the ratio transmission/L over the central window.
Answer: 0.23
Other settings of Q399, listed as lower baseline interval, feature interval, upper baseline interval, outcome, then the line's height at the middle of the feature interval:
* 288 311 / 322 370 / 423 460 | 2.11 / 102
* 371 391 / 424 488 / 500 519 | 8.97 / 165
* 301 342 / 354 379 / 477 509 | 2.63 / 114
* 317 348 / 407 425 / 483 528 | 2.76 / 141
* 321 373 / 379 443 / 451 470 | 2.47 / 121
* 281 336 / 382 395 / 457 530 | 1.87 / 127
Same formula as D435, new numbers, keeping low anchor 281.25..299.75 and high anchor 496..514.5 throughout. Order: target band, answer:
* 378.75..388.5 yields 0.29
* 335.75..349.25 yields 0.14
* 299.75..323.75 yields 0.12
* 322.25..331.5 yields 0.21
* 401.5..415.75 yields 0.25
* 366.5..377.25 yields 0.23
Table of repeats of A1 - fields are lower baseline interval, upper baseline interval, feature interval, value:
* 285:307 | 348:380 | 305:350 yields 0.027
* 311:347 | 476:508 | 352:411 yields 0.127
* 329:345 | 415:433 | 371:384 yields 0.021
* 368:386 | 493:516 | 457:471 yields 0.186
